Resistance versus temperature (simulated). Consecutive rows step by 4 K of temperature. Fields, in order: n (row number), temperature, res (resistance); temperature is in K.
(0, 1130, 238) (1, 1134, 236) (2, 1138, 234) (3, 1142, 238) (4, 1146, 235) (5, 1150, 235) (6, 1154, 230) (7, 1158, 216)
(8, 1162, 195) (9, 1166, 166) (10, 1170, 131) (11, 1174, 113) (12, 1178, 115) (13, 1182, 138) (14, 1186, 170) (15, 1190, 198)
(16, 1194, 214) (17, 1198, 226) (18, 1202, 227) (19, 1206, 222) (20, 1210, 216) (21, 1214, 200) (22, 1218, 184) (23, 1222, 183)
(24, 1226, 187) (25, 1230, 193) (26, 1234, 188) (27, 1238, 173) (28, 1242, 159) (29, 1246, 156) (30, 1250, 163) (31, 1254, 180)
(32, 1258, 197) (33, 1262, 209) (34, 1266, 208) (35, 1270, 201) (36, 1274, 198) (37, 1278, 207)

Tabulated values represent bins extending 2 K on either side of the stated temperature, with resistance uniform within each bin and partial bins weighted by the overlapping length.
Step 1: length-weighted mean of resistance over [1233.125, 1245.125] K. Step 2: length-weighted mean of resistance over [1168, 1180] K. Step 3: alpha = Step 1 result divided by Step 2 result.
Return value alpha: 1.42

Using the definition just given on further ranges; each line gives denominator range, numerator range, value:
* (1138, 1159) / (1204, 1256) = 0.80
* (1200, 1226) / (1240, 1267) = 0.89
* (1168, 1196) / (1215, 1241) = 1.20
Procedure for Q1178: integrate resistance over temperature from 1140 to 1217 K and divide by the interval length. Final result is 194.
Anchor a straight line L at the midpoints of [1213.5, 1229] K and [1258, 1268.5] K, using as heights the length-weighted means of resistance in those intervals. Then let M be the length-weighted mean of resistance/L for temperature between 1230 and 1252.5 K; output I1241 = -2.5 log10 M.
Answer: 0.15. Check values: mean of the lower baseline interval 188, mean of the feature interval 170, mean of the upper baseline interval 206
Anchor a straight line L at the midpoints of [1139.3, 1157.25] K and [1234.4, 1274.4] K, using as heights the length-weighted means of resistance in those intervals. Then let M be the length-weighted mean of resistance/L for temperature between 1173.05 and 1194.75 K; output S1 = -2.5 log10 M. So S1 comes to 0.346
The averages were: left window 233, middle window 157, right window 184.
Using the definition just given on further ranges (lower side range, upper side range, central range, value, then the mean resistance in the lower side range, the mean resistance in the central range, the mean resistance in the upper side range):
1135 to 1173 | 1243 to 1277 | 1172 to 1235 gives 0.07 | 207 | 186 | 189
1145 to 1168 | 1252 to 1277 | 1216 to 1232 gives 0.10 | 212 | 187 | 199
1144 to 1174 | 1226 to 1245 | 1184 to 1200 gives -0.08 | 195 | 202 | 178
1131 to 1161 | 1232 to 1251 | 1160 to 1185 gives 0.43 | 231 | 144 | 168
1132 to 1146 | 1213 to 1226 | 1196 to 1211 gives -0.13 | 236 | 223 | 188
